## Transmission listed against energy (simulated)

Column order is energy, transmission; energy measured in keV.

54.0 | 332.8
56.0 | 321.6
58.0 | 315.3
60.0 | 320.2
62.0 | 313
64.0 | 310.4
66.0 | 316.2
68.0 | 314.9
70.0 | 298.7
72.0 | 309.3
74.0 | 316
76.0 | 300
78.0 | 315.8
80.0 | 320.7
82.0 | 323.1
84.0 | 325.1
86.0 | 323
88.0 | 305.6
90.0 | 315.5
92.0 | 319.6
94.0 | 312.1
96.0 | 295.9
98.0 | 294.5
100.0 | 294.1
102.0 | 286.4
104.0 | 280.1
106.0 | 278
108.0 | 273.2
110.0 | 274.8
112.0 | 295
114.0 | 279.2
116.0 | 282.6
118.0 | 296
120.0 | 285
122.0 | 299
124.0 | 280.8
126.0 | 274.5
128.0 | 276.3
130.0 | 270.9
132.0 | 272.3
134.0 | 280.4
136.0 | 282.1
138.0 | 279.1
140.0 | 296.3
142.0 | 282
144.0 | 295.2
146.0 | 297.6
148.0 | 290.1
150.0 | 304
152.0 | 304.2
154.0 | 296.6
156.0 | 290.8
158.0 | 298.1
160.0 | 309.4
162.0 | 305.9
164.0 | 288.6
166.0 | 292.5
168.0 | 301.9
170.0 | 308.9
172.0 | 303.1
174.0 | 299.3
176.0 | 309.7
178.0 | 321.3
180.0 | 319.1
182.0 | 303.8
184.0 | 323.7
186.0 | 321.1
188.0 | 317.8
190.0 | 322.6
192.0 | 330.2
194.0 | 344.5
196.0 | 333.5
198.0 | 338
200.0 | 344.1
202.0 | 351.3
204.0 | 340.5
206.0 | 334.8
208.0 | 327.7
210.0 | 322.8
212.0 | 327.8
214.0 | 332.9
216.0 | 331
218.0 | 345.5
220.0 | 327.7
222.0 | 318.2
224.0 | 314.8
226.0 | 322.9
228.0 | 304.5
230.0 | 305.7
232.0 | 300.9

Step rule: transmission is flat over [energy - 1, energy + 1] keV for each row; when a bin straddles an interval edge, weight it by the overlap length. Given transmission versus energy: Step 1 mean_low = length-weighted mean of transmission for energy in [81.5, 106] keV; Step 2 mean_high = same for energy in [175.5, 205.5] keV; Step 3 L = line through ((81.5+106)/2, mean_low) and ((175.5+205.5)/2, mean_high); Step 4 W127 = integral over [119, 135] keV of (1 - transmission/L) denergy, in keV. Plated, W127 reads 1.7 keV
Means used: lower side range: 305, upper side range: 328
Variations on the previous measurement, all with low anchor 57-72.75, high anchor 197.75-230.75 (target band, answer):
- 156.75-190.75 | 1.7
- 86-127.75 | 3.3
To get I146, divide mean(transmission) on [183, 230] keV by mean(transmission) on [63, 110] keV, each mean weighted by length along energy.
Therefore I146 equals 1.08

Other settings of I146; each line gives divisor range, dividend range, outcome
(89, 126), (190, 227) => 1.14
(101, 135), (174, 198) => 1.14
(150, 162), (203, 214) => 1.10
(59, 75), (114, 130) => 0.91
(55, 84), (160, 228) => 1.02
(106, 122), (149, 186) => 1.07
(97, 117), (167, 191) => 1.10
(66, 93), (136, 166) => 0.94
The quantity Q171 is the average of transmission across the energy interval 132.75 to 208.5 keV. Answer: 310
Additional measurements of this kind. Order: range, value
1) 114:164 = 289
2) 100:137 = 282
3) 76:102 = 311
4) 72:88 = 316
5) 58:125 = 302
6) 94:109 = 288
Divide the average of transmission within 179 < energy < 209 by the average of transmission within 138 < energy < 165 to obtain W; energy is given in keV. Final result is 1.11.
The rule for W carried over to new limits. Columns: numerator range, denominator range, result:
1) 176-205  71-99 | 1.05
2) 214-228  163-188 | 1.06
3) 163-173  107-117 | 1.06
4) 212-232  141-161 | 1.08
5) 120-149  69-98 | 0.91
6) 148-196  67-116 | 1.03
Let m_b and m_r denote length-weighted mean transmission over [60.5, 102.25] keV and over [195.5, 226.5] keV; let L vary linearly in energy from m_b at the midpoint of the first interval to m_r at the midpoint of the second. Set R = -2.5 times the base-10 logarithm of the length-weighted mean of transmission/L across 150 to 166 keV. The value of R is 0.09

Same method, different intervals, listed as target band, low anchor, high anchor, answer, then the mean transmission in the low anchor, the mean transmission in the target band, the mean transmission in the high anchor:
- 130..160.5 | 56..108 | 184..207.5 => 0.111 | 308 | 291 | 334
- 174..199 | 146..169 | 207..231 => -0.043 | 298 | 323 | 323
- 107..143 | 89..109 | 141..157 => 0.048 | 295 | 282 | 295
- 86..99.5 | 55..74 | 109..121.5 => -0.035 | 313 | 308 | 286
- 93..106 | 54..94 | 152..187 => 0.072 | 315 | 293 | 305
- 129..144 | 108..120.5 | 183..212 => 0.059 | 284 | 281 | 332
